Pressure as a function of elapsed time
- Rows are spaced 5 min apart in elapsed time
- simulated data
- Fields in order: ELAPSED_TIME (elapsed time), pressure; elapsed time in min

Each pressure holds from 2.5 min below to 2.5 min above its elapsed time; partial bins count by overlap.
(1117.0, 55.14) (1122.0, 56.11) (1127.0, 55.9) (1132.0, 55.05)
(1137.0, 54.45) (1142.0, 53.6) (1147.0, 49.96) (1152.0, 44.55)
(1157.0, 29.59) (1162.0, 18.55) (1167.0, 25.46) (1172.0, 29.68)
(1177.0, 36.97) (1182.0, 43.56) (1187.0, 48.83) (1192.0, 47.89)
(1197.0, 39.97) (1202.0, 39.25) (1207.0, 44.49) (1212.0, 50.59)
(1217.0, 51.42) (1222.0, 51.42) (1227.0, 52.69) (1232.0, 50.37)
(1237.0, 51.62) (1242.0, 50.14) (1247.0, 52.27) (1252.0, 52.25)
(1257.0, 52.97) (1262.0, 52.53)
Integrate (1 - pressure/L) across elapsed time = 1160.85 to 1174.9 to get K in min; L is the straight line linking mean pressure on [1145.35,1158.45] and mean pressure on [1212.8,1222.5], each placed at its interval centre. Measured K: 5.9 min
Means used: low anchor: 41.8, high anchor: 51.3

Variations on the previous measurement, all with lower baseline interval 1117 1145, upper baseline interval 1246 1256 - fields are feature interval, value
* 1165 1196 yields 8.54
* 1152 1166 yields 6.82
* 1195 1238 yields 4.16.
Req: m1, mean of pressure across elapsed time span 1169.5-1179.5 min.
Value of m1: 33.3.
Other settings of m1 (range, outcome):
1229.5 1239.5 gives 51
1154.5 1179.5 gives 28.1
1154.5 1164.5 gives 24.1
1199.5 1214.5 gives 44.8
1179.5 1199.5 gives 45.1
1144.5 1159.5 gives 41.4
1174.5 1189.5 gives 43.1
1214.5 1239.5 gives 51.5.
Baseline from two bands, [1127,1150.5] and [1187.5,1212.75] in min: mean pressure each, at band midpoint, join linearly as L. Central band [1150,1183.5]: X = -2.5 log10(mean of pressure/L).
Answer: 0.46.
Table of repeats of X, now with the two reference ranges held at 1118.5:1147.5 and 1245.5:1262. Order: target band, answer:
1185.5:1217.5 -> 0.17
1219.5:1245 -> 0.03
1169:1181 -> 0.49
